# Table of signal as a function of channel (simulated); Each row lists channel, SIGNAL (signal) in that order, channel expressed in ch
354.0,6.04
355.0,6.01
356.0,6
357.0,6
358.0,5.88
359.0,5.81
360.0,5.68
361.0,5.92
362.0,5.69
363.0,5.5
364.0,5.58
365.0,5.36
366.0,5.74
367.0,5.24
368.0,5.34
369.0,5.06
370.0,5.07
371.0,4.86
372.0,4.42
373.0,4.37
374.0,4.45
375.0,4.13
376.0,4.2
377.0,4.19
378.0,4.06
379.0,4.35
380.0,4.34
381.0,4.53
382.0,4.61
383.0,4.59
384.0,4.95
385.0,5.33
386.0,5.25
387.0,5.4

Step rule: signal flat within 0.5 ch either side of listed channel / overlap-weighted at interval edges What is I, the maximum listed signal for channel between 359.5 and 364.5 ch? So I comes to 5.92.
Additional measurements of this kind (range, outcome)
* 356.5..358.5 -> 6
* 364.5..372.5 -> 5.74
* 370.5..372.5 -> 4.86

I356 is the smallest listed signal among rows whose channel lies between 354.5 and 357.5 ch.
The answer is 6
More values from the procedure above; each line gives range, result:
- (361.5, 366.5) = 5.36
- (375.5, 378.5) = 4.06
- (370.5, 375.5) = 4.13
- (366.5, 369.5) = 5.06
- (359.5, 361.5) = 5.68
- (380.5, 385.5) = 4.53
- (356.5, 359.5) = 5.81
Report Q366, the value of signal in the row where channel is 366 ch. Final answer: 5.74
